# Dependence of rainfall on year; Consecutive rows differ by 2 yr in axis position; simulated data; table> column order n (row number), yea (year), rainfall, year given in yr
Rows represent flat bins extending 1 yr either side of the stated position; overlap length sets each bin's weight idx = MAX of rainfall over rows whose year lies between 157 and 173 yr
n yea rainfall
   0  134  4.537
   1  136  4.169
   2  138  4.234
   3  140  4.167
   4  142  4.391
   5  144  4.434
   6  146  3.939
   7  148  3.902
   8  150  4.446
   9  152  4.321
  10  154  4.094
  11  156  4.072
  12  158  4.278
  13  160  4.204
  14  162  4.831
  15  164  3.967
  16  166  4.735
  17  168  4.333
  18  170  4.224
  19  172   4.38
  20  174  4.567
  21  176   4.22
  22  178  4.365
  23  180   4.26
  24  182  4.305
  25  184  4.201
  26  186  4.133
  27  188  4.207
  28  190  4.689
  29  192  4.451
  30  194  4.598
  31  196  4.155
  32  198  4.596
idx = 4.831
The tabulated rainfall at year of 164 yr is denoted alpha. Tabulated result 3.967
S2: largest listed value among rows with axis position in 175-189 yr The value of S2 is 4.365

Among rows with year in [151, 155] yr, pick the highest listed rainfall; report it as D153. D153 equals 4.321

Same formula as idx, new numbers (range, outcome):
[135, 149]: 4.434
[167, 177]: 4.567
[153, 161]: 4.278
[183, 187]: 4.201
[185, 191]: 4.689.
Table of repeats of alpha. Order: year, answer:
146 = 3.939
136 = 4.169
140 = 4.167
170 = 4.224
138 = 4.234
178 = 4.365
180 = 4.26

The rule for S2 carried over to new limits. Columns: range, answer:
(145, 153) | 4.446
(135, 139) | 4.234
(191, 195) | 4.598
